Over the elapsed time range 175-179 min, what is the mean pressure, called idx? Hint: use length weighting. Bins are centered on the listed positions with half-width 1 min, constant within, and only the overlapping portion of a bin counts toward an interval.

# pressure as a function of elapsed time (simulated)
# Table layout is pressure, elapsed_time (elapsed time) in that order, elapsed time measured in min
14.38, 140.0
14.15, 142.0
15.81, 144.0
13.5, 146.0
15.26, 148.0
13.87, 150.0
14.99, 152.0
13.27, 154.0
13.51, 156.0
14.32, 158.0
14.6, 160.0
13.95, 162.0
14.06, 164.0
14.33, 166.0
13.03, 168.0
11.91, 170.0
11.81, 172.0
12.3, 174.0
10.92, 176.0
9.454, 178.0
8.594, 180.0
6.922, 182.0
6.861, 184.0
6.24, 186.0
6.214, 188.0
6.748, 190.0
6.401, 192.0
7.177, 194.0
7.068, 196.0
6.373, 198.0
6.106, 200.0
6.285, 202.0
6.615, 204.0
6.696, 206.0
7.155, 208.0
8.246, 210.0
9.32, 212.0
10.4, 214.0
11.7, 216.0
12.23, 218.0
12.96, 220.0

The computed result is 10.2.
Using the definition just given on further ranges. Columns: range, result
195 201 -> 6.52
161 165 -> 14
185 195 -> 6.56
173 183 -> 9.64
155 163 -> 14.1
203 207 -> 6.66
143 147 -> 14.7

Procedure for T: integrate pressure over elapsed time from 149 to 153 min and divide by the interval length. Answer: 14.4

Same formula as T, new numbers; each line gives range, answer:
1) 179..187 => 7.15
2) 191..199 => 6.75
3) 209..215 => 9.32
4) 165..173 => 12.8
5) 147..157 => 14.2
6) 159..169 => 14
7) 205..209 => 6.93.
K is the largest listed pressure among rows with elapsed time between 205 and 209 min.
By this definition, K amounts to 7.155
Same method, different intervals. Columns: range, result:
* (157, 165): 14.6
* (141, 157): 15.81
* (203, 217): 11.7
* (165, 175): 14.33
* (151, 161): 14.99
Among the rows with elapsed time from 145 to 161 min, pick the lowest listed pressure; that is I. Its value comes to 13.27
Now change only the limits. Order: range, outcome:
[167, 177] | 10.92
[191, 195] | 6.401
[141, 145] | 14.15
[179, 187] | 6.24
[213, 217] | 10.4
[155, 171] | 11.91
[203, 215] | 6.615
